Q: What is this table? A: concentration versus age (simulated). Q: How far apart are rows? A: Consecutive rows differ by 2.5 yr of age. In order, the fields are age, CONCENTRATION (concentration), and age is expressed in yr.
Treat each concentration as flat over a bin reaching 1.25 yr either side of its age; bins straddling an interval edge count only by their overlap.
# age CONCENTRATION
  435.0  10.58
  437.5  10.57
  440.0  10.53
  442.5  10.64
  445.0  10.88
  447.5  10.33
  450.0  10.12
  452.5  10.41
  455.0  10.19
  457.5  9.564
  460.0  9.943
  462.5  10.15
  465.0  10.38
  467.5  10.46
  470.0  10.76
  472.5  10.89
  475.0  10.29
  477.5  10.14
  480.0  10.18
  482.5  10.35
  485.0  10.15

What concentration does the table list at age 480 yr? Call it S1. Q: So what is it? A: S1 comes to 10.18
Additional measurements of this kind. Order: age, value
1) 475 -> 10.29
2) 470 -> 10.76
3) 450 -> 10.12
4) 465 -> 10.38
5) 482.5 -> 10.35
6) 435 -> 10.58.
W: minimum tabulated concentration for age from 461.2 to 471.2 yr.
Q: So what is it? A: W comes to 10.15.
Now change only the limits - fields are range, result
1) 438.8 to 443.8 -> 10.53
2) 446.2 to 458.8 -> 9.564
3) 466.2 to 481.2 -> 10.14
